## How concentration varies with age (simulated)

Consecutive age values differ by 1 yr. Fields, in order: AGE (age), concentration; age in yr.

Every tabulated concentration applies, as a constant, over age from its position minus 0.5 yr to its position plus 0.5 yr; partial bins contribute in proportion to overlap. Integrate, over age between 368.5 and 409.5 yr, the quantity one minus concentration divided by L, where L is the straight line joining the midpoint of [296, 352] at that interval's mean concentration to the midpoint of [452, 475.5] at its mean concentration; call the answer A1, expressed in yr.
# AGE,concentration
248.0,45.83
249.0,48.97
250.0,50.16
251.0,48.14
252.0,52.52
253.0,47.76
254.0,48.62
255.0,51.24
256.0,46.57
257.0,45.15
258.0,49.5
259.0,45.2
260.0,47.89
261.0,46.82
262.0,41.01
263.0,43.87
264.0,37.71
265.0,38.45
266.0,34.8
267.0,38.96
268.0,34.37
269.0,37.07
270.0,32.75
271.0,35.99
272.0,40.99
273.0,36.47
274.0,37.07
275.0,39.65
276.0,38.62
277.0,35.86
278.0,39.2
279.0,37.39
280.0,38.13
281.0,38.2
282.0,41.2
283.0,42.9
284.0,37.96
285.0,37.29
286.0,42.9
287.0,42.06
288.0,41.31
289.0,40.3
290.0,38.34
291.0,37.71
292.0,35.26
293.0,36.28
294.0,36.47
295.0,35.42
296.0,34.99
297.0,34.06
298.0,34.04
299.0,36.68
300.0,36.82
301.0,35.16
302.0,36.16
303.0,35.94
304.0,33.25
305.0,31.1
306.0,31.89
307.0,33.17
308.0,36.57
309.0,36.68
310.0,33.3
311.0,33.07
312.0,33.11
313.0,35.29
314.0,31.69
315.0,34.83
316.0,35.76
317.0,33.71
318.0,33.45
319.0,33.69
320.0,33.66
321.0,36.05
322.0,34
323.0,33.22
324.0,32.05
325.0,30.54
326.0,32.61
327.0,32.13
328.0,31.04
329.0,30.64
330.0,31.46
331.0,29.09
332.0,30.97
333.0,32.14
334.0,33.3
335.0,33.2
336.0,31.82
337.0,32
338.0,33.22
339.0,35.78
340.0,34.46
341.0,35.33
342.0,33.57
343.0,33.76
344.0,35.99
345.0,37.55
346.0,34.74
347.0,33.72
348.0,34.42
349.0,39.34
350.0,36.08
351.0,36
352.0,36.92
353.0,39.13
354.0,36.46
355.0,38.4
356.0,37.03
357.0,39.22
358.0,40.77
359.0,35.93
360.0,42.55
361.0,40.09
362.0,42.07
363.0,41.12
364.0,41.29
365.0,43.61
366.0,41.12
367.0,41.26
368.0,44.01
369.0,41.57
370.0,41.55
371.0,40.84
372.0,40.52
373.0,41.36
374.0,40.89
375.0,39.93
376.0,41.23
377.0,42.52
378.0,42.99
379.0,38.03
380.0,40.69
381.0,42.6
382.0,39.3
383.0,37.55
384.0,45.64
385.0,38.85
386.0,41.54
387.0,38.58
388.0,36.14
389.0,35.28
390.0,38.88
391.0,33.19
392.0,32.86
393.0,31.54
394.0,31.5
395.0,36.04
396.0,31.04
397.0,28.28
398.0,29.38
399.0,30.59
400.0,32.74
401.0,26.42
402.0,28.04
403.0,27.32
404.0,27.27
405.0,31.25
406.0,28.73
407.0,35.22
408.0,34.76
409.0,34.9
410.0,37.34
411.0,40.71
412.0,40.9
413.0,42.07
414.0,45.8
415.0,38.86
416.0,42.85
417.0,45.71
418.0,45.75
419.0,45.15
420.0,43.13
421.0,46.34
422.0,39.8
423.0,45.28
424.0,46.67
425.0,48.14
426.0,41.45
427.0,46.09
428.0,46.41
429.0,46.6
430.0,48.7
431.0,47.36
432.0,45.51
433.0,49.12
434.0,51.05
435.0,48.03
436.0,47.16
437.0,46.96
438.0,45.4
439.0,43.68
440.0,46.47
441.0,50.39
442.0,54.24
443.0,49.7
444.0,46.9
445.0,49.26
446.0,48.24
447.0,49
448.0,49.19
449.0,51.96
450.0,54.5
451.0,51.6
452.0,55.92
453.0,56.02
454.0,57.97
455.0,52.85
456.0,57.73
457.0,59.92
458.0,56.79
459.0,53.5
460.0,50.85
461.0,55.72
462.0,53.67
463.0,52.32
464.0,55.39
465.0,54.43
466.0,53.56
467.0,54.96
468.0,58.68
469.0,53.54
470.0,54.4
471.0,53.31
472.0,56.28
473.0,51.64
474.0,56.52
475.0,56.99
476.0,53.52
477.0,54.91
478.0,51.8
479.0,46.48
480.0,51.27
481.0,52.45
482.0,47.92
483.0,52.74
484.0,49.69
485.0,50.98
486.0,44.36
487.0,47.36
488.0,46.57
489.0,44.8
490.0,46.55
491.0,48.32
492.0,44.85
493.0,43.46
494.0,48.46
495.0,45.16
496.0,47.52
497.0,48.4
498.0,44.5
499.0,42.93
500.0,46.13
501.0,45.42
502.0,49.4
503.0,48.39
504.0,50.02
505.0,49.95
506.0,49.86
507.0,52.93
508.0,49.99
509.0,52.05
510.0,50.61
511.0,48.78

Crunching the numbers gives 7.0 yr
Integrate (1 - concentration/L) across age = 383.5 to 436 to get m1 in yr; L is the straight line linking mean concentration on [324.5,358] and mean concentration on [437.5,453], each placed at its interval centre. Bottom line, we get 6.7 yr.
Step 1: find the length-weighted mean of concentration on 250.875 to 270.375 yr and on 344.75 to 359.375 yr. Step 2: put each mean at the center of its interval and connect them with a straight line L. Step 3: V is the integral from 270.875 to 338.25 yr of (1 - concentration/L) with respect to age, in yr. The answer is 8.5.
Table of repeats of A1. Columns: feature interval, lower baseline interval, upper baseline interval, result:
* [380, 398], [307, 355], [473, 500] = 1.4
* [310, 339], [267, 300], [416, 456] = 5.5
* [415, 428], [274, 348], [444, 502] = 0.4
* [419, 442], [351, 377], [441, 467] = 1.6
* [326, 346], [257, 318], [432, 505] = 3.9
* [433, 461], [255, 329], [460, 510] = -2.1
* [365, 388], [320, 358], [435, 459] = -0.4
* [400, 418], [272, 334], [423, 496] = 3.9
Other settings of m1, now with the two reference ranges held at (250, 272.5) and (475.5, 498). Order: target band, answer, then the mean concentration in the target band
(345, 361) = 2.8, 37.5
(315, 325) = 2.4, 33.8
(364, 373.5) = 0.8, 41.7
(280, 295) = 1.6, 39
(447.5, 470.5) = -3.3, 54.6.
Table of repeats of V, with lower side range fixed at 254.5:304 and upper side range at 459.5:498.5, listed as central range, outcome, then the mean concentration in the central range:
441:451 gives -0.3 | 50.4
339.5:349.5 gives 1.8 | 35.3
